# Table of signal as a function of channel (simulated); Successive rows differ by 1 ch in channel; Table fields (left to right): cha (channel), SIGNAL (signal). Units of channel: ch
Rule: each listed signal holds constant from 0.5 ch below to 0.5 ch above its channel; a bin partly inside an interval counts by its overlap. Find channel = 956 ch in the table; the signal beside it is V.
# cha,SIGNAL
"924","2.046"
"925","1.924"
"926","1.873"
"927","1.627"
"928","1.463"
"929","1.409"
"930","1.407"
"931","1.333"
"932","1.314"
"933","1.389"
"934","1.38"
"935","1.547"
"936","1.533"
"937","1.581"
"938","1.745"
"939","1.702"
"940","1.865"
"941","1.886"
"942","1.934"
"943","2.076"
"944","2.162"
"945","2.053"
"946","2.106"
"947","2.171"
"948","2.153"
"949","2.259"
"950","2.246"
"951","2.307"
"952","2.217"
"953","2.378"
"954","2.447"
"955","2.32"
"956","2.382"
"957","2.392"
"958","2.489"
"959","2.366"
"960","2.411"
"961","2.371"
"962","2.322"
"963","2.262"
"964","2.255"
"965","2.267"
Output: 2.382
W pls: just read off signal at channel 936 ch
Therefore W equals 1.533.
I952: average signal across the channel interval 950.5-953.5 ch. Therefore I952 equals 2.3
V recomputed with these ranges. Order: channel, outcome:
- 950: 2.246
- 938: 1.745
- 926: 1.873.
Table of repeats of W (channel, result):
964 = 2.255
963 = 2.262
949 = 2.259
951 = 2.307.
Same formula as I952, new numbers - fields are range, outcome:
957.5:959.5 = 2.43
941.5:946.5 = 2.07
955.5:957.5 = 2.39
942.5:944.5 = 2.12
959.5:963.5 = 2.34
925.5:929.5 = 1.59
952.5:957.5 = 2.38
